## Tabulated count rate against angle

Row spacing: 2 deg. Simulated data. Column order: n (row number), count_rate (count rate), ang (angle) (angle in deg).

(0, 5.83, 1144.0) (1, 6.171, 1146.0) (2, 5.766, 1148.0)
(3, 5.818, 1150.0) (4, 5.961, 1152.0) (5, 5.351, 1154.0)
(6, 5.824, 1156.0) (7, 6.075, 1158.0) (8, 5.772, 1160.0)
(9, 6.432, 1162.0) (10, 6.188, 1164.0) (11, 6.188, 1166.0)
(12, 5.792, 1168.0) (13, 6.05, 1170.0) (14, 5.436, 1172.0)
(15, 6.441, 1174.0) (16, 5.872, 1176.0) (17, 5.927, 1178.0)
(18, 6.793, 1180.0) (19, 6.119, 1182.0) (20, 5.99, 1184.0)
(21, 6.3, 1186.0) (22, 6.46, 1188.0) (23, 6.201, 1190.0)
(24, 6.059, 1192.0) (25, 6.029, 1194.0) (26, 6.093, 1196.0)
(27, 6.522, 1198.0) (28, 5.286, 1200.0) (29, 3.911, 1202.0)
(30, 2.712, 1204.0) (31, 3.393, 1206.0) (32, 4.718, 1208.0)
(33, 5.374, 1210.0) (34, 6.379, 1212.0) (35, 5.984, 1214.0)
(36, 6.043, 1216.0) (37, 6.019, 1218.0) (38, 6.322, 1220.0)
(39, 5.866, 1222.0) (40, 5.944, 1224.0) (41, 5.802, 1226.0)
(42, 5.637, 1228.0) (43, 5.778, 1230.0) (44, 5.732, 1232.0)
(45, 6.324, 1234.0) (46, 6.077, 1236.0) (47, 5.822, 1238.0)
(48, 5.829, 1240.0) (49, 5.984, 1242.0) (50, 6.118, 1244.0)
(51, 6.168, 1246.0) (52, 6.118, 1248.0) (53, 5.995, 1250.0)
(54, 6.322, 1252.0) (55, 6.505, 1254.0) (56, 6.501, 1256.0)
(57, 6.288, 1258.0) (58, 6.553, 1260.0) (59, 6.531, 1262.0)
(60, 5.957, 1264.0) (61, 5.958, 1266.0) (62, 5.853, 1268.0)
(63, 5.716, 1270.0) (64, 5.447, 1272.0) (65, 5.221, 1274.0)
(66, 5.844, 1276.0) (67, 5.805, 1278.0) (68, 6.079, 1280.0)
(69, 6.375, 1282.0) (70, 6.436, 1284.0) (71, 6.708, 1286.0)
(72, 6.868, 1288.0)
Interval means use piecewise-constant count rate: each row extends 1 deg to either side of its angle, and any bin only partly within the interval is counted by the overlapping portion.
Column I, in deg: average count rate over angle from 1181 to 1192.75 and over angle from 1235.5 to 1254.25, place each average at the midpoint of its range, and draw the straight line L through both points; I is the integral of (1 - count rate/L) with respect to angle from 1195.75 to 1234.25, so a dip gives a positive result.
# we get 4.21 deg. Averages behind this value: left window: 6.19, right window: 6.08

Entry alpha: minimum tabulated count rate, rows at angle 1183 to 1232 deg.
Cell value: 2.712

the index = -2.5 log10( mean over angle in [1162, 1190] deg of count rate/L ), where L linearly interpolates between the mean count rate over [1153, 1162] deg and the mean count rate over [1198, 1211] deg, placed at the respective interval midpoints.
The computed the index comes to -0.17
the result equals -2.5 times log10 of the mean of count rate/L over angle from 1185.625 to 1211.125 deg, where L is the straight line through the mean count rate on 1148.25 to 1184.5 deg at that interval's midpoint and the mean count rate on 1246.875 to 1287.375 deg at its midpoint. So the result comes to 0.14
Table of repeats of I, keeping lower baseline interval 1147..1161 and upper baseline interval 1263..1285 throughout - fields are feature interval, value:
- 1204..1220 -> 1.5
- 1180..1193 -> -0.9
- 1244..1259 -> -1.0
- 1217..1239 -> -0.3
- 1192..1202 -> 0.1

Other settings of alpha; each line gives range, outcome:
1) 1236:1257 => 5.822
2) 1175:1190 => 5.872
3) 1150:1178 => 5.351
